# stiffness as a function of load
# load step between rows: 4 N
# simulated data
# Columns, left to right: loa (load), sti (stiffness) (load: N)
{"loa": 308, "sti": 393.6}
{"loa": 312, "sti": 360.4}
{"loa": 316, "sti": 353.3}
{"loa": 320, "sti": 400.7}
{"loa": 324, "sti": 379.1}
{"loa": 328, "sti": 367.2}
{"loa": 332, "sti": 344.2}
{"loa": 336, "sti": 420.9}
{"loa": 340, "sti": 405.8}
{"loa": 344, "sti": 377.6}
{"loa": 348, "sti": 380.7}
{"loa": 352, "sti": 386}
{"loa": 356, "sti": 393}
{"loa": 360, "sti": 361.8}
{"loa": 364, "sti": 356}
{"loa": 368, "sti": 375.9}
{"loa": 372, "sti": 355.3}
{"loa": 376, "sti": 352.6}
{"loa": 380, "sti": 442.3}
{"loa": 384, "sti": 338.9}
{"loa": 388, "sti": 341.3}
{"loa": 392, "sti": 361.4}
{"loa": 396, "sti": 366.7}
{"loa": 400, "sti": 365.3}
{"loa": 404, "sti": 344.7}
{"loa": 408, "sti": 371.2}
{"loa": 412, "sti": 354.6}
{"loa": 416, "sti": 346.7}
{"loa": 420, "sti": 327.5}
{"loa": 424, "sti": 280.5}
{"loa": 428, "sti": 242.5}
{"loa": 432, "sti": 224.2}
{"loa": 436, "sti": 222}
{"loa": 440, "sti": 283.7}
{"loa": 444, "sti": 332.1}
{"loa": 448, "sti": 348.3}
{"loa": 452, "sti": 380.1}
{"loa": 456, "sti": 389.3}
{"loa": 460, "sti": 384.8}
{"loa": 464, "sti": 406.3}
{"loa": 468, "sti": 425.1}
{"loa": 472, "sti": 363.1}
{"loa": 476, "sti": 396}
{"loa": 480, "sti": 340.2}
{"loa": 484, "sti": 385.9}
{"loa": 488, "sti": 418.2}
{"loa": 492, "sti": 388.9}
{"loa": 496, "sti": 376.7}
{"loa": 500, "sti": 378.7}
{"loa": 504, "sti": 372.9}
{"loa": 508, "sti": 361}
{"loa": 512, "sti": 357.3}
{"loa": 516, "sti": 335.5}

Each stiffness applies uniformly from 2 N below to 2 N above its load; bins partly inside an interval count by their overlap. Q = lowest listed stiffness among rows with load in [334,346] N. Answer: 377.6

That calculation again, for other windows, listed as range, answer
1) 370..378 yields 352.6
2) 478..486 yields 340.2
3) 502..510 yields 361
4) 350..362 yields 361.8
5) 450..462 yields 380.1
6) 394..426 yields 280.5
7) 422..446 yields 222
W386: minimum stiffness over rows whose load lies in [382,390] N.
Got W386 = 338.9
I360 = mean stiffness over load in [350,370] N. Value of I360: 375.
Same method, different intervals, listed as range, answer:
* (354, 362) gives 377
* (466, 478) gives 395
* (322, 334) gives 364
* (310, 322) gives 371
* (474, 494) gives 386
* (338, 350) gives 388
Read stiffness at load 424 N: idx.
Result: 280.5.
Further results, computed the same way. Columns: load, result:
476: 396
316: 353.3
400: 365.3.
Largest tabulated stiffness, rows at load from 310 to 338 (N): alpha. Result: 420.9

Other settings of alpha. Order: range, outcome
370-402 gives 442.3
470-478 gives 396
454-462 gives 389.3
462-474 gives 425.1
